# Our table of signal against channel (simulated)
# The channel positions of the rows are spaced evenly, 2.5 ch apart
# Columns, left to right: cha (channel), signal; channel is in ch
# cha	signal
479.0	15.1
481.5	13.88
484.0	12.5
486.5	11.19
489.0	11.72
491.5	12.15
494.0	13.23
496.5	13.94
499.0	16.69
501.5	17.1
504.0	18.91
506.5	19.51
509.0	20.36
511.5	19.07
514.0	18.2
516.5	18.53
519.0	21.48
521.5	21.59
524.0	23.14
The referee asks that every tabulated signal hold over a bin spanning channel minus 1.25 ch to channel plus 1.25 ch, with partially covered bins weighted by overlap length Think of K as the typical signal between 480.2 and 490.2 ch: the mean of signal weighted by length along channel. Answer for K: 12.3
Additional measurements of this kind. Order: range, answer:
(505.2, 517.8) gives 19.1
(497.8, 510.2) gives 18.5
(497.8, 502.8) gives 16.9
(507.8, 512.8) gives 19.7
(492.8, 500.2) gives 14.6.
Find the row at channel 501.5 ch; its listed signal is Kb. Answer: 17.1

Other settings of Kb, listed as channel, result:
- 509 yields 20.36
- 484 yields 12.5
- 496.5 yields 13.94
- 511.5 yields 19.07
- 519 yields 21.48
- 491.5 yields 12.15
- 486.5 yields 11.19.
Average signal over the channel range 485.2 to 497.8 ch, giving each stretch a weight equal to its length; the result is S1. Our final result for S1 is 12.5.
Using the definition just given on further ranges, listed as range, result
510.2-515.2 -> 18.7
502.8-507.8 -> 19.2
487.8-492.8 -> 12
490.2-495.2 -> 12.7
